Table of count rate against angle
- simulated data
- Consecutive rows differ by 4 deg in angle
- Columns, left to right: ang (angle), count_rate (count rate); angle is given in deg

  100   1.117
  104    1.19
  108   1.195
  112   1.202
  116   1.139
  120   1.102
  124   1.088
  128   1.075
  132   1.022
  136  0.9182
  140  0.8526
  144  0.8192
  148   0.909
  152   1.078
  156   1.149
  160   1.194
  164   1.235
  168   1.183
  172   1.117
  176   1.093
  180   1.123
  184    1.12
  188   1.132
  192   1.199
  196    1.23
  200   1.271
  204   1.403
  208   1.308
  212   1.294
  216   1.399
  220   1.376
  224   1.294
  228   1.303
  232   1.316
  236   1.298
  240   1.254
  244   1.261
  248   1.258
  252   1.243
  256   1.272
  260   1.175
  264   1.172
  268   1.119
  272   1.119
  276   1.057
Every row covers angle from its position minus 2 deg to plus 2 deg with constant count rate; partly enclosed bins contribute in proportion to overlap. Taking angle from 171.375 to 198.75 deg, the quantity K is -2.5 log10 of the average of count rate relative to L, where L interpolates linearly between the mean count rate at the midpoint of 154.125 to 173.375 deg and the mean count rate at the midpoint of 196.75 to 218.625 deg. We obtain 0.09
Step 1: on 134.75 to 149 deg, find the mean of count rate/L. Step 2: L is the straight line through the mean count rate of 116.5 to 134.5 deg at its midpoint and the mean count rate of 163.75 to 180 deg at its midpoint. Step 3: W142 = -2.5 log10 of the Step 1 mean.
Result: 0.25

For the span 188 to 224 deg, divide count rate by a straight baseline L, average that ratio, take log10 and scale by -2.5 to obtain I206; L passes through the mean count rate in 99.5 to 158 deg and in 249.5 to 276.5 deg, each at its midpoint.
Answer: -0.158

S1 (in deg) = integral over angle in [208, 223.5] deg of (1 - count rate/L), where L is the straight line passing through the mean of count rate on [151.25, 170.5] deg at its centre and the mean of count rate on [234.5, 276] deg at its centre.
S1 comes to -1.96 deg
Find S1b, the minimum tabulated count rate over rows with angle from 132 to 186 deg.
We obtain 0.8192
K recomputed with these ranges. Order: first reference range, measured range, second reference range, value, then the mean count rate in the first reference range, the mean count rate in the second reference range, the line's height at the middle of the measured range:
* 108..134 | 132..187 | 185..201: 0.097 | 1.11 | 1.2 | 1.16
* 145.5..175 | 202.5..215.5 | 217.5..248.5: -0.085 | 1.12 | 1.3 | 1.24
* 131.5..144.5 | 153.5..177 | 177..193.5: -0.126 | 0.899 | 1.14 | 1.04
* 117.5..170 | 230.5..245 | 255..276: -0.136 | 1.05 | 1.16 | 1.13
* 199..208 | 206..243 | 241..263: -0.016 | 1.34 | 1.24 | 1.3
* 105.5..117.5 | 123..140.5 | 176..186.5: 0.166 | 1.18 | 1.12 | 1.16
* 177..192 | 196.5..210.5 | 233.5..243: -0.115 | 1.13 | 1.28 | 1.18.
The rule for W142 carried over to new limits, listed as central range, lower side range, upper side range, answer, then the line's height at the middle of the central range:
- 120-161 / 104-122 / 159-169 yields 0.175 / 1.19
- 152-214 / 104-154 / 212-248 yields -0.014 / 1.18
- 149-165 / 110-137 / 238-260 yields -0.014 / 1.13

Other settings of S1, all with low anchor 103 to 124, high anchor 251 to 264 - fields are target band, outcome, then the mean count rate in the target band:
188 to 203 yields -0.5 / 1.23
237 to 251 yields -0.5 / 1.26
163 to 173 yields 0.0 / 1.18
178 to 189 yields 0.6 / 1.12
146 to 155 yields 1.2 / 1.01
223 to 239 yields -1.2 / 1.3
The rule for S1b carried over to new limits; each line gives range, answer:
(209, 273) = 1.119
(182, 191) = 1.12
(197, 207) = 1.271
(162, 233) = 1.093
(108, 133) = 1.022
